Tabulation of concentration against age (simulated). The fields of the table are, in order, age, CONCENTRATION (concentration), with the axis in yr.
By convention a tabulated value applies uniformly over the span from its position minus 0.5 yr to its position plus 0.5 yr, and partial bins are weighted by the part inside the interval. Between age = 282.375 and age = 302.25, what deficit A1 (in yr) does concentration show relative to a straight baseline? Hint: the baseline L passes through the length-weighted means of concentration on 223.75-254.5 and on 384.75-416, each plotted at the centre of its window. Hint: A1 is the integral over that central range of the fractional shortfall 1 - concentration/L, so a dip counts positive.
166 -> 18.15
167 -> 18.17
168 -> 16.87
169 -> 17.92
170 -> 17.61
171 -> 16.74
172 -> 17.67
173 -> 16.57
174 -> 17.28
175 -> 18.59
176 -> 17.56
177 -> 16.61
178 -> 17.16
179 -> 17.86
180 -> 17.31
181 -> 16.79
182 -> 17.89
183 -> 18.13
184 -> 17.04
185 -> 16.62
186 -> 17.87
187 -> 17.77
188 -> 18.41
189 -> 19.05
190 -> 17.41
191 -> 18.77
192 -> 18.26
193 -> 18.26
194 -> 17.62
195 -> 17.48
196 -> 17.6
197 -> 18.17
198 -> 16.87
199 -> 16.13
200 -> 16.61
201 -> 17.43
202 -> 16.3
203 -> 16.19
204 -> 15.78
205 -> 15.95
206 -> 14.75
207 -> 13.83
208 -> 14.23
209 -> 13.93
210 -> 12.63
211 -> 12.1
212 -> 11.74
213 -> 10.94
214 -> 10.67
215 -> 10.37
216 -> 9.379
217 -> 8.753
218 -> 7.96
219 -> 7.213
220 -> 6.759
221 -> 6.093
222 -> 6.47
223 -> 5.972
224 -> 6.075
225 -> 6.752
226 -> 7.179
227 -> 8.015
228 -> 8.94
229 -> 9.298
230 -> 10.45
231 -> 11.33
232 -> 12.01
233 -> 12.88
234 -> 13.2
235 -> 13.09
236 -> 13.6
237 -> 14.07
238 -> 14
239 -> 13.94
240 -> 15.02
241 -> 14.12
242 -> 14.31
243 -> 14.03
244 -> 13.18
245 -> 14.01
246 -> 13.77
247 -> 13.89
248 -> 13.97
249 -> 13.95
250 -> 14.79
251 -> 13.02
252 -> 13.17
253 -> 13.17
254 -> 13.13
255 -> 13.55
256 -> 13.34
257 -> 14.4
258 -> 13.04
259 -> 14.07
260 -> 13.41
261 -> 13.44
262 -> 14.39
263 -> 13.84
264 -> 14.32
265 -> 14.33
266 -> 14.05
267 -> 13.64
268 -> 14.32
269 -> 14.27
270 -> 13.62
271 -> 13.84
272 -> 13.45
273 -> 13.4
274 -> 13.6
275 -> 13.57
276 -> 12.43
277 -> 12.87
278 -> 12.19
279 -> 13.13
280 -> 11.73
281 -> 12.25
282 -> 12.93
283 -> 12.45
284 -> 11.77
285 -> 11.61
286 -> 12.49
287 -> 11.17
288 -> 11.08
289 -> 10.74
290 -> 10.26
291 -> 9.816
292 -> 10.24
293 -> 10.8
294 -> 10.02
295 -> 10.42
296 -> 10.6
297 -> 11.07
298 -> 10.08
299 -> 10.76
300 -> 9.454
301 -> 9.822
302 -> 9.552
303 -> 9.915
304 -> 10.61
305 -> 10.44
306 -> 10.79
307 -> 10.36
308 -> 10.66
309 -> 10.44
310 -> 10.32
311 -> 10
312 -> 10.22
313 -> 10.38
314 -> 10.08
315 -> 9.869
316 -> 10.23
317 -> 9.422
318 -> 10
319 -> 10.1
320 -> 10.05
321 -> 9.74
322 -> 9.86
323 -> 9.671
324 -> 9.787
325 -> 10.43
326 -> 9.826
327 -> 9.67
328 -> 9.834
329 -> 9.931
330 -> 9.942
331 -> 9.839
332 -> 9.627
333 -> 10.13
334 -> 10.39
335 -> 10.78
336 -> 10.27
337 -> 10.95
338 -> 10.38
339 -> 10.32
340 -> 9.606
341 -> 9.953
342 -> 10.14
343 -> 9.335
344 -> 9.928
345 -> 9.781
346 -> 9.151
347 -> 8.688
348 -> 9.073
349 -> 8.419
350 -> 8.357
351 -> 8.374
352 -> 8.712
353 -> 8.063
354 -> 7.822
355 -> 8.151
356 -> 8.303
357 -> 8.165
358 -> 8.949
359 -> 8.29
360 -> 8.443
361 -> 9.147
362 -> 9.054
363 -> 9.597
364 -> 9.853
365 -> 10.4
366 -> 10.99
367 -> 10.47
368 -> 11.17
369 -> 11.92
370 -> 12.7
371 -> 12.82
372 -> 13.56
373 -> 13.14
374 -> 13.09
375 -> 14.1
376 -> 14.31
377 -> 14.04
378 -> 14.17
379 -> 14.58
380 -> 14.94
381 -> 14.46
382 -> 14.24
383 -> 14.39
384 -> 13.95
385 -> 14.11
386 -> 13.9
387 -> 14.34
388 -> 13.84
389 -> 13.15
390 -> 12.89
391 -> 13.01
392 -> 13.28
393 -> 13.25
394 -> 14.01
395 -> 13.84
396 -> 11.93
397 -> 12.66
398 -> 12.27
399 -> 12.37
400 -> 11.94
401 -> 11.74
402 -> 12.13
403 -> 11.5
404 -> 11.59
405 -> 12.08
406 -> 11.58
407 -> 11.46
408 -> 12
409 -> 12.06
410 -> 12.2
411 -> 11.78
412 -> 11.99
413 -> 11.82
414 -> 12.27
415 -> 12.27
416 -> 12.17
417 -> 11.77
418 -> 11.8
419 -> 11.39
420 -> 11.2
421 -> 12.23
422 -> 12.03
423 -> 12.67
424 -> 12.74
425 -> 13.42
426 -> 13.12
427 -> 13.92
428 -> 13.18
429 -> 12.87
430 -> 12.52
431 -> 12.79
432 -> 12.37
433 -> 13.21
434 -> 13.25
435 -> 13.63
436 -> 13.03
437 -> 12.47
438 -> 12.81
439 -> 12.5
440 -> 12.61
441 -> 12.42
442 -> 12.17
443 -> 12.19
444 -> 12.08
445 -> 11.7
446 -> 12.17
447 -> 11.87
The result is 2.7 yr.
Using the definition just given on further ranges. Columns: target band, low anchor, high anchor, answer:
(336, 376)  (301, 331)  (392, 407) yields 4.1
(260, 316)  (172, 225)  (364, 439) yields 8.5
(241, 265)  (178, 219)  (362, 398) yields 1.5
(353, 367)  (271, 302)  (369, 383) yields 4.6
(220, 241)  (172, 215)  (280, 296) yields 5.6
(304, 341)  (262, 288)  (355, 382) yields 6.5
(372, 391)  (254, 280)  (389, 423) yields -2.3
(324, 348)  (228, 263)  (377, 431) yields 5.7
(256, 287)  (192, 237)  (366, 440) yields -2.0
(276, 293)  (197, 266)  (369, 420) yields 1.3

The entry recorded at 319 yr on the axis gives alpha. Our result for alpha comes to 10.1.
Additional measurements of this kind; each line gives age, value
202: 16.3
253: 13.17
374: 13.09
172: 17.67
